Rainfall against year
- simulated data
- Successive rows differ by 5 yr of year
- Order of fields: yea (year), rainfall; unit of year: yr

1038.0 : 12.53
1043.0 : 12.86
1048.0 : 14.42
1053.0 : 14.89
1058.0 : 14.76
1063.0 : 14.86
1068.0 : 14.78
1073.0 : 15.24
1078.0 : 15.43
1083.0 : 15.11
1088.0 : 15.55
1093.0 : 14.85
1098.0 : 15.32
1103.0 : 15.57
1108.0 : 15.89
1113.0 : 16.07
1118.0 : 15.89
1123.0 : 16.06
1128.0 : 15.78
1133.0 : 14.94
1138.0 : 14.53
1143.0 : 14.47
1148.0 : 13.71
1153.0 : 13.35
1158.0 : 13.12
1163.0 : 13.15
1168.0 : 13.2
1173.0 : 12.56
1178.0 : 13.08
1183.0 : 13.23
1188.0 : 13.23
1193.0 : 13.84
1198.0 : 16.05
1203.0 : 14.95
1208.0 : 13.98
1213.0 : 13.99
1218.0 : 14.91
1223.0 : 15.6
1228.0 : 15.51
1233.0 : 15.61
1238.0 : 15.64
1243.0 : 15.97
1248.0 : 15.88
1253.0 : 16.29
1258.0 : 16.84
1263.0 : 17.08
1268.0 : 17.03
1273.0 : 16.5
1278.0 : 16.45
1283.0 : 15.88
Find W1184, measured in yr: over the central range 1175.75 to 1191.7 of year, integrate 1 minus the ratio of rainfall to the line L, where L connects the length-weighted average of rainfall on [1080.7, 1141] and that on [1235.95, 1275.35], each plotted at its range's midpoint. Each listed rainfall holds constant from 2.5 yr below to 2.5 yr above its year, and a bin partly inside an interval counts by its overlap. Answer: 2.7 yr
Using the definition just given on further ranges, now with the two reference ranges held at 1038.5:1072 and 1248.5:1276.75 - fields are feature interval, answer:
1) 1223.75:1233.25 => 0.43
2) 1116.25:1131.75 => -0.73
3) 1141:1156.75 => 1.67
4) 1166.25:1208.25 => 5.42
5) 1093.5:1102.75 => -0.28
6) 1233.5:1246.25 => 0.50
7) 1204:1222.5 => 1.88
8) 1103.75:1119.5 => -0.98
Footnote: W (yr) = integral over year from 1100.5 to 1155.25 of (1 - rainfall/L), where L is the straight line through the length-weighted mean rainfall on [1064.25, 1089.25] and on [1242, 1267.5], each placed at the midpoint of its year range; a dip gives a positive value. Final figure 1.5 yr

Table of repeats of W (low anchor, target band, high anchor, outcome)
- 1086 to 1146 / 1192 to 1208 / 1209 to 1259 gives 0.62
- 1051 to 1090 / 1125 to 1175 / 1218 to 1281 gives 5.24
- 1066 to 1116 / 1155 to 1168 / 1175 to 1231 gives 1.41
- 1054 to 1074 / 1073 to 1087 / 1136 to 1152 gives -0.53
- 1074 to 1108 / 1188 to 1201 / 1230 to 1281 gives 1.09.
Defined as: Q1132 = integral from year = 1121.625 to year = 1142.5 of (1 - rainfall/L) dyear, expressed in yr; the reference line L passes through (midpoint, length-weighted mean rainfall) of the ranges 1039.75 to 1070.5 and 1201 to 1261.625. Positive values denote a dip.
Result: -0.5 yr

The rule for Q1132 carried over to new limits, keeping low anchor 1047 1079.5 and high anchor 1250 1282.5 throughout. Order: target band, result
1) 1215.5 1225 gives 0.6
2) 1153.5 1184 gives 5.3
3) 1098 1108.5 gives -0.2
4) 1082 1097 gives -0.1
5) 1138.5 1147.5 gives 0.7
